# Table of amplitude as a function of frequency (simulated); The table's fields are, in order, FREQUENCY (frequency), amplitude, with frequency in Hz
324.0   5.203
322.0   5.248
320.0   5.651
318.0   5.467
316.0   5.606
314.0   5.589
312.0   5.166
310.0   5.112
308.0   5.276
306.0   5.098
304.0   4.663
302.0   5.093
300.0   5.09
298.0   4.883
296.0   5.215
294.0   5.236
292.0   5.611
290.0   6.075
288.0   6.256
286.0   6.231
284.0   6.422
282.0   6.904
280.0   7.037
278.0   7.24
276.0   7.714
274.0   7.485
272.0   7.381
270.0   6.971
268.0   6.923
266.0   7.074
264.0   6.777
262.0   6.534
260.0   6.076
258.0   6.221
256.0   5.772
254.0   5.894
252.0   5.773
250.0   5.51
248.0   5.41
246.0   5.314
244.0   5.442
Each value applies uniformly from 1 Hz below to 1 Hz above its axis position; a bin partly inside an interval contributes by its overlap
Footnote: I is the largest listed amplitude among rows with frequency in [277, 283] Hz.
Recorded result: 7.24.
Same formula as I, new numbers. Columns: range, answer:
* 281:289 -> 6.904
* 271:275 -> 7.485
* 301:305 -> 5.093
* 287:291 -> 6.256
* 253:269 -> 7.074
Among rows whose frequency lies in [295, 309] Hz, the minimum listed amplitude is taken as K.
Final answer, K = 4.663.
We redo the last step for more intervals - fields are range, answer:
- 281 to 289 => 6.231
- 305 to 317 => 5.098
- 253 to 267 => 5.772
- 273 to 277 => 7.485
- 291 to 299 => 4.883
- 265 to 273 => 6.923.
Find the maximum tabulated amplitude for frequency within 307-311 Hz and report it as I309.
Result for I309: 5.276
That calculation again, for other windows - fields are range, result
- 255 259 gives 6.221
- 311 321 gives 5.651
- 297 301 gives 5.09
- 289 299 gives 6.075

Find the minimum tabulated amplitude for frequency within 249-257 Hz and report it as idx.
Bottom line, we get 5.51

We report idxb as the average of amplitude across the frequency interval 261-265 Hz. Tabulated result 6.66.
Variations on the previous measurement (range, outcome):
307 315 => 5.29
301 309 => 5.03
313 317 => 5.6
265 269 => 7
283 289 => 6.3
